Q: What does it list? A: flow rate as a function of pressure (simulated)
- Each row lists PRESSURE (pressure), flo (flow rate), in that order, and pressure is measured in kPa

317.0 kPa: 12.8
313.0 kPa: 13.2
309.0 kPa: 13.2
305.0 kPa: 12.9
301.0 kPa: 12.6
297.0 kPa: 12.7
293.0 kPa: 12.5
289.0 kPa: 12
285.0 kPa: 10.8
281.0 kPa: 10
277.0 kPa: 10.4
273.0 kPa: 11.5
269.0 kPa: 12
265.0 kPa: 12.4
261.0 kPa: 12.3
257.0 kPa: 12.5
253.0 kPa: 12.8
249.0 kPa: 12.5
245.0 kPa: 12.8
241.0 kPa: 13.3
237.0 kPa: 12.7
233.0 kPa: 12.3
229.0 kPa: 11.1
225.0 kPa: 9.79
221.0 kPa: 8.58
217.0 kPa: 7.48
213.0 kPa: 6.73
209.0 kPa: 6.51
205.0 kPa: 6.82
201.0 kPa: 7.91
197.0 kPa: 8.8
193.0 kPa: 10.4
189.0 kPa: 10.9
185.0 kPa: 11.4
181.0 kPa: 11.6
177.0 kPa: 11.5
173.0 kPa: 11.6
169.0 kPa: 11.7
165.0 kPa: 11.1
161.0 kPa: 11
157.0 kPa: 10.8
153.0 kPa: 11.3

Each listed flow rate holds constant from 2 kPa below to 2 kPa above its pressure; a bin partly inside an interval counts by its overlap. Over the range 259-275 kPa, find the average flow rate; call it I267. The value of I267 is 12.1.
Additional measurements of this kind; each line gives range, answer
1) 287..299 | 12.4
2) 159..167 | 11.1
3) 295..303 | 12.6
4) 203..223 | 7.22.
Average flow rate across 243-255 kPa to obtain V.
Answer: 12.7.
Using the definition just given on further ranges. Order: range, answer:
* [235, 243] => 13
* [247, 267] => 12.5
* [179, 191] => 11.3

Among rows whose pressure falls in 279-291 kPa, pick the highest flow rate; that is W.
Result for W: 12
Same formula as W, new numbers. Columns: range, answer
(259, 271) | 12.4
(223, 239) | 12.7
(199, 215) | 7.91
